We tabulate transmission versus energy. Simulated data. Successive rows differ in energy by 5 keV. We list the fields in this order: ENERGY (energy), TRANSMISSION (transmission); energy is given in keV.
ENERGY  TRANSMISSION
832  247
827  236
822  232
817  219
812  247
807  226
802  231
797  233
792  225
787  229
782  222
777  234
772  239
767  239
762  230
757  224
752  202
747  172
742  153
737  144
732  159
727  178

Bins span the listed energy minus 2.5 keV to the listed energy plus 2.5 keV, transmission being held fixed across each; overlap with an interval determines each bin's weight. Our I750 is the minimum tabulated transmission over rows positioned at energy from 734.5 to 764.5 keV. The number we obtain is 144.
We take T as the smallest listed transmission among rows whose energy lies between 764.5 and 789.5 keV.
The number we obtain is 222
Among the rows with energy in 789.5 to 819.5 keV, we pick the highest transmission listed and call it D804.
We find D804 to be 247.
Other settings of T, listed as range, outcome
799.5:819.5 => 219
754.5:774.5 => 224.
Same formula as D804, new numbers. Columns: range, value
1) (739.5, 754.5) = 202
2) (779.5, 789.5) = 229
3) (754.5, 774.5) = 239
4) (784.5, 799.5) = 233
